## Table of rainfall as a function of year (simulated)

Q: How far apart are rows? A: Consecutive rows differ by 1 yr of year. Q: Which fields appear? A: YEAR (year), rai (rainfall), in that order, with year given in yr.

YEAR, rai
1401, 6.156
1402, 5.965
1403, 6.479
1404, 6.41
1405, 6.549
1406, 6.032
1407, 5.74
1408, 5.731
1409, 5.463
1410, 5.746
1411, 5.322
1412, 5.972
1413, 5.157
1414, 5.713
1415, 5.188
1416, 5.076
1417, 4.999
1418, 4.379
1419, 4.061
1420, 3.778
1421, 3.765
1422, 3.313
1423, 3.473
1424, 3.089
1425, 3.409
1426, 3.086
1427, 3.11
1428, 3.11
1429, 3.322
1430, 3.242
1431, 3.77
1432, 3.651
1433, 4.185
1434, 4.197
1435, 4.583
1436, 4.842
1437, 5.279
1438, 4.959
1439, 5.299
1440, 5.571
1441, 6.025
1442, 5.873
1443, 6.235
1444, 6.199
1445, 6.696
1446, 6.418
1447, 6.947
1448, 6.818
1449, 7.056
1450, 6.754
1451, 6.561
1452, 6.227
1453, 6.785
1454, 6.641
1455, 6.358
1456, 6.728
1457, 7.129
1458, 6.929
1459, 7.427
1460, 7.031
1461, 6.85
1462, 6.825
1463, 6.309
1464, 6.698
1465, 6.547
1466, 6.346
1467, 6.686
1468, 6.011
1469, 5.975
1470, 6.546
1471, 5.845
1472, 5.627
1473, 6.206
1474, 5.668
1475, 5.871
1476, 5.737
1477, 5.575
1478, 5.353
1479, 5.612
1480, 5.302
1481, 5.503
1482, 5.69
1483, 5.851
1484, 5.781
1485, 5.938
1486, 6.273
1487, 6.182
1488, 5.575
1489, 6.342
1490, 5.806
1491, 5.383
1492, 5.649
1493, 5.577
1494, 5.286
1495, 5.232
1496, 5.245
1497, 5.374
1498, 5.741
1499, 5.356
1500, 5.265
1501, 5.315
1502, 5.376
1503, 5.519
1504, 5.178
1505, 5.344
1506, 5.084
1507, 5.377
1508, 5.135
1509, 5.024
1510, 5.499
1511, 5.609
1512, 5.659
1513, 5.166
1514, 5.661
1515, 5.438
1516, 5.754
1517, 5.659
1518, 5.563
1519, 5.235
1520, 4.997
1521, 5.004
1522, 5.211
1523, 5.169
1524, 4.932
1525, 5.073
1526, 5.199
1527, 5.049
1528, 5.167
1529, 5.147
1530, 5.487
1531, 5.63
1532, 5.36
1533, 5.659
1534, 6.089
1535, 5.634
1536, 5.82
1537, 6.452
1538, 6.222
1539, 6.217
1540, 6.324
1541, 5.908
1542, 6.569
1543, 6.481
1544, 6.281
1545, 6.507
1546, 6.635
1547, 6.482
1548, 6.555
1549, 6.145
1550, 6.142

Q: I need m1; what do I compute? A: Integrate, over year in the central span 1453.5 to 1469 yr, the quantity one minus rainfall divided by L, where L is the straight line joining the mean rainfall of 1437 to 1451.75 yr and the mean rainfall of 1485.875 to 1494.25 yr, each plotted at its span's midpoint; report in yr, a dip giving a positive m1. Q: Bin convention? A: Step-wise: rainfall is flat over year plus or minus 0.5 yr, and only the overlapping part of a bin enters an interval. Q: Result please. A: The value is -1.6 yr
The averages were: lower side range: 6.21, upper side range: 5.78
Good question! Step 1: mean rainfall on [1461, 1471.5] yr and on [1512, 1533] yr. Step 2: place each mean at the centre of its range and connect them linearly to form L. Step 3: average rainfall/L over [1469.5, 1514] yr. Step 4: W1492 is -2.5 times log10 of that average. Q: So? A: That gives 0.06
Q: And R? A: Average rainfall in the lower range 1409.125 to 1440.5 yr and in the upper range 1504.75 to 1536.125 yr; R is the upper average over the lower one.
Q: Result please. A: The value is 1.23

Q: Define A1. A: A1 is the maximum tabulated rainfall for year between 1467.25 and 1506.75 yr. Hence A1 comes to 6.546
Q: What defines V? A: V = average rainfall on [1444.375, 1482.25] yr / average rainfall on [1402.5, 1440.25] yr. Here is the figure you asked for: 1.37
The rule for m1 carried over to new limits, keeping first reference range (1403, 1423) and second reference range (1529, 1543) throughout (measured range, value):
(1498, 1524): 2.0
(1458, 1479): -2.8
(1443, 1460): -4.1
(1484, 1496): -0.2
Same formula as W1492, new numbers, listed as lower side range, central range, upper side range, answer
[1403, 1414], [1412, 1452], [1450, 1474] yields 0.252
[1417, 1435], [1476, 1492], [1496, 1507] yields -0.159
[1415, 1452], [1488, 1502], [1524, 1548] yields -0.009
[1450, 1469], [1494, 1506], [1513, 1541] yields 0.121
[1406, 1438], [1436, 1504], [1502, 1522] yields -0.225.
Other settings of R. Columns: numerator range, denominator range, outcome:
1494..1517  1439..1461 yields 0.82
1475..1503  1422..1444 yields 1.30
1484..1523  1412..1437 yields 1.34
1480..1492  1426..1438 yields 1.48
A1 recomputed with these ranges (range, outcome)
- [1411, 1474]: 7.427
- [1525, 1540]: 6.452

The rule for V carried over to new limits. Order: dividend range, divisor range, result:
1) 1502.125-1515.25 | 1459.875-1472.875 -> 0.84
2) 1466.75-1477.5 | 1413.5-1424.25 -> 1.39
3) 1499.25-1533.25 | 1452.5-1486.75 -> 0.85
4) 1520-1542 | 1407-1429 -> 1.26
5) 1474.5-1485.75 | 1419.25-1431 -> 1.68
